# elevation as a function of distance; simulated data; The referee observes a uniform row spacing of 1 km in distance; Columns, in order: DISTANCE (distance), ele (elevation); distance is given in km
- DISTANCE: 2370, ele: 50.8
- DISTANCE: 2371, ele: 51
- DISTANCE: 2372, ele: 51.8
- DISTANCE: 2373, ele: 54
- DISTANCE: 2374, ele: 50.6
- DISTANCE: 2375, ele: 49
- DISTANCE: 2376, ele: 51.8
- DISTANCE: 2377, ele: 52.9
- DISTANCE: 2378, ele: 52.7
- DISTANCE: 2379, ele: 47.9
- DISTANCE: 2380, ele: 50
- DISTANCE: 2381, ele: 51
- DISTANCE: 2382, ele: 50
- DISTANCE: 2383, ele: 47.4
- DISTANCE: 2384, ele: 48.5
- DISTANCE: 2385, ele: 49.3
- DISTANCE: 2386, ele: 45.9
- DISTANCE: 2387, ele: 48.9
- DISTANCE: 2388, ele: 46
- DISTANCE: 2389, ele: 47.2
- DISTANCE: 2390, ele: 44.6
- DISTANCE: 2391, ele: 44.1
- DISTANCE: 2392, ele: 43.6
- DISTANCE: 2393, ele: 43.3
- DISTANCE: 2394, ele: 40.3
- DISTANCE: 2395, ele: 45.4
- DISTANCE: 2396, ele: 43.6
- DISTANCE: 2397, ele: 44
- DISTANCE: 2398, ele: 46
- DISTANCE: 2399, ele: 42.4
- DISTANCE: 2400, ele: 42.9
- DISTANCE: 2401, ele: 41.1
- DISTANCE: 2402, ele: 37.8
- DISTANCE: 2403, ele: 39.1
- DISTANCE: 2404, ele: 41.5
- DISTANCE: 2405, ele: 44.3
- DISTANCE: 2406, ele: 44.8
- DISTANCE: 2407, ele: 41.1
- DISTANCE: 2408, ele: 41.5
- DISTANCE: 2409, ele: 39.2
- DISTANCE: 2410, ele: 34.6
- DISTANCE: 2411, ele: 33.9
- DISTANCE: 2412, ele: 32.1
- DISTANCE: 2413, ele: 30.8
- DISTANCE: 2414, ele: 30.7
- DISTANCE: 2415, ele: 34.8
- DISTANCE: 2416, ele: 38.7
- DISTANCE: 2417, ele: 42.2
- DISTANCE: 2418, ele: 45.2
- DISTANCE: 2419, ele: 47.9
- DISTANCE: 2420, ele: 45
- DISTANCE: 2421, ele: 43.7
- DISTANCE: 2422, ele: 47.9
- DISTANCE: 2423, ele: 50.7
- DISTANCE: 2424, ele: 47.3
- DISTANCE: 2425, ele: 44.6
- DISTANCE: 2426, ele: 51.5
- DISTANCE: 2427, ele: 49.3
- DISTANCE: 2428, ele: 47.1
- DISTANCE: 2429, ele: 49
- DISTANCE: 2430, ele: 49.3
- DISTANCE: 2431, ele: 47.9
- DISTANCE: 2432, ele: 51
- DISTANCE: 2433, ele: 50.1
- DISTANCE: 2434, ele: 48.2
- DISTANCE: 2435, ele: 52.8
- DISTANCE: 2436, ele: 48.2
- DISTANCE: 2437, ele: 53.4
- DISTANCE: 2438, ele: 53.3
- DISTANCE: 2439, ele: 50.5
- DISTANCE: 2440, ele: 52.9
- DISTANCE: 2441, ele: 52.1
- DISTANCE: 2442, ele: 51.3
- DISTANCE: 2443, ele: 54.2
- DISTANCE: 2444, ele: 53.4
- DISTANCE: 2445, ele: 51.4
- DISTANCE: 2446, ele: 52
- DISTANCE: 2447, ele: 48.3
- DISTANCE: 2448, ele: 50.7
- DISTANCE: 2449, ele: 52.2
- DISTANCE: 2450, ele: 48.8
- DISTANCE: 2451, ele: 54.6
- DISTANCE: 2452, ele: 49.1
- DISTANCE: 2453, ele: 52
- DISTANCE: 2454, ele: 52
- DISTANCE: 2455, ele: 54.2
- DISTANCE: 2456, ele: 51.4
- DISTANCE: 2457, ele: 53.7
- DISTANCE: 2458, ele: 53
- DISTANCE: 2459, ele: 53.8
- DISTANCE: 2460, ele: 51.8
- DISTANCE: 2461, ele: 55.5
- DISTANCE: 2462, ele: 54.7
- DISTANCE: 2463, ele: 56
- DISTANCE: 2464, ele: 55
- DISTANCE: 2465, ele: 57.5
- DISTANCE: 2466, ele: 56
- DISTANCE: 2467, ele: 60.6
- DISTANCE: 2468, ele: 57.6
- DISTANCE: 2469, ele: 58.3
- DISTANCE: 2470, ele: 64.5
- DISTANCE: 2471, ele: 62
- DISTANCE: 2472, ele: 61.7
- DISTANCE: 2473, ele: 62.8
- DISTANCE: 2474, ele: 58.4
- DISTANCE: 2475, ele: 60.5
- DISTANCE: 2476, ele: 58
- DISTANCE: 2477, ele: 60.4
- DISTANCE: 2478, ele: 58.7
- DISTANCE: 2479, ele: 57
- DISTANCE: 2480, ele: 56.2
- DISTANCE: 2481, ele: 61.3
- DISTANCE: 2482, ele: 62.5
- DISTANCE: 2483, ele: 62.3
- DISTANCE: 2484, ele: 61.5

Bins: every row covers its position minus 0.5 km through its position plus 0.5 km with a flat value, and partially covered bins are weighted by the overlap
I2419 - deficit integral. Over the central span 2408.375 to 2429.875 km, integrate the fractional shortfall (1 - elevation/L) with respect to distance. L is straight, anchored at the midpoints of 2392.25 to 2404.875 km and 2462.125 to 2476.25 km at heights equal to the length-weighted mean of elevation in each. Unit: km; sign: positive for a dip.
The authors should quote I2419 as 2.3 km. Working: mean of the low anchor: 42.4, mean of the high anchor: 59.1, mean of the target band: 42.3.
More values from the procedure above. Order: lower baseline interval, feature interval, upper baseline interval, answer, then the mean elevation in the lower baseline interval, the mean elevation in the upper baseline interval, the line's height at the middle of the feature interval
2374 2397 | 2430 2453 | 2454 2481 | 1.26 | 47.4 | 57.3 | 54.1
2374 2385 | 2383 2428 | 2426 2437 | 6.19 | 50.1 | 49.6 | 49.8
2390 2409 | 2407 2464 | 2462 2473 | 3.66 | 42.6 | 58.9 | 51.2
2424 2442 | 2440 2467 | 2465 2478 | 1.10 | 50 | 59.9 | 55.3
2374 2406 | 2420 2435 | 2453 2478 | 0.88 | 45.9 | 57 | 51.4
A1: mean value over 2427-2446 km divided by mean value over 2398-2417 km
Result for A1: 1.3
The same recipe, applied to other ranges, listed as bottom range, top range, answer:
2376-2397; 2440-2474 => 1.16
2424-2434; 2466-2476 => 1.24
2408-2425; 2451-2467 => 1.33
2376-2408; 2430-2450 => 1.13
